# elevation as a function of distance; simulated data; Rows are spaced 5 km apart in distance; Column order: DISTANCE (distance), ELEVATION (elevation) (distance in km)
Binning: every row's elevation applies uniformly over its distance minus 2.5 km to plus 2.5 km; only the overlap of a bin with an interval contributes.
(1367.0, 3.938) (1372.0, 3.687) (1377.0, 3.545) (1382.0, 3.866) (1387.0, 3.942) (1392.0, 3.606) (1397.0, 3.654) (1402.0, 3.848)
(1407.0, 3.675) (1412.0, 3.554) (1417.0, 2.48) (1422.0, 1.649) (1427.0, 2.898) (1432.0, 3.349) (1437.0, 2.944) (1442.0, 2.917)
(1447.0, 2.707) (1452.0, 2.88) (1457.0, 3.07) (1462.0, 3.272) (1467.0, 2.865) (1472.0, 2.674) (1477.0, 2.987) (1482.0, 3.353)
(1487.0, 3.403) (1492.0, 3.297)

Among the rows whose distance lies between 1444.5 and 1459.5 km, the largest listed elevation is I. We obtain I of 3.07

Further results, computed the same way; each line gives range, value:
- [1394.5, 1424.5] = 3.848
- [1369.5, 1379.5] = 3.687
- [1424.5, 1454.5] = 3.349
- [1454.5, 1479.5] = 3.272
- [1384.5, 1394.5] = 3.942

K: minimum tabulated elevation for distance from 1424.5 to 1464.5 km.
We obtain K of 2.707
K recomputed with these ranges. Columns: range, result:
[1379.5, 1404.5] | 3.606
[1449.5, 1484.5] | 2.674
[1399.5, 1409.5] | 3.675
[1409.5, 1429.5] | 1.649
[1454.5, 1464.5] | 3.07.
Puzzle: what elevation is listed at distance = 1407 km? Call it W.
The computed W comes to 3.675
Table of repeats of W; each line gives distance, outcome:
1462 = 3.272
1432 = 3.349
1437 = 2.944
